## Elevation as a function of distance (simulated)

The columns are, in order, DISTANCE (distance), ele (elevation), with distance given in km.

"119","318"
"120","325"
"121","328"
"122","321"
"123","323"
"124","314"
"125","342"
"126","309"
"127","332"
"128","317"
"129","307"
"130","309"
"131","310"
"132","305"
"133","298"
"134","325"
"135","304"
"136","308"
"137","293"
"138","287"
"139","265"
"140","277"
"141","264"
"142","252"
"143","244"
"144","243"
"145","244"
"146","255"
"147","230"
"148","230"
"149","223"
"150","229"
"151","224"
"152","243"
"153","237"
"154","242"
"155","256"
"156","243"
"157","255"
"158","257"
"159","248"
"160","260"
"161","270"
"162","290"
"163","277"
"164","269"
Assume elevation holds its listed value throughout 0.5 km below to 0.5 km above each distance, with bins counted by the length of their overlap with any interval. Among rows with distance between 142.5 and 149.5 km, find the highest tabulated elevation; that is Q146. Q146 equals 255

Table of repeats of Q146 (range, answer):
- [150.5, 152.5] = 243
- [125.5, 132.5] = 332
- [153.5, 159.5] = 257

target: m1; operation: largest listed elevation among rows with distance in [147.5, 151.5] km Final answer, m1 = 230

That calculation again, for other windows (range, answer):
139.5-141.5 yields 277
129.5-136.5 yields 325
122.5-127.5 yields 342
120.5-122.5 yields 328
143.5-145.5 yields 244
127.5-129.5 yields 317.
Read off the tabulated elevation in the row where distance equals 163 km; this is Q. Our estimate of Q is 277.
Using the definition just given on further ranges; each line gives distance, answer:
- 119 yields 318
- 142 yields 252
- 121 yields 328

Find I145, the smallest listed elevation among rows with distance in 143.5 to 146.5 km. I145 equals 243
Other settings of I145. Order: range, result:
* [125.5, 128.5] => 309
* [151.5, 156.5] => 237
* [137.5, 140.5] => 265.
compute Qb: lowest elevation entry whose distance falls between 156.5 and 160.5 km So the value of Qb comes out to 248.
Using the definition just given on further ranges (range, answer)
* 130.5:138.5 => 287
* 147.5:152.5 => 223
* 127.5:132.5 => 305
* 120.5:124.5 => 314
